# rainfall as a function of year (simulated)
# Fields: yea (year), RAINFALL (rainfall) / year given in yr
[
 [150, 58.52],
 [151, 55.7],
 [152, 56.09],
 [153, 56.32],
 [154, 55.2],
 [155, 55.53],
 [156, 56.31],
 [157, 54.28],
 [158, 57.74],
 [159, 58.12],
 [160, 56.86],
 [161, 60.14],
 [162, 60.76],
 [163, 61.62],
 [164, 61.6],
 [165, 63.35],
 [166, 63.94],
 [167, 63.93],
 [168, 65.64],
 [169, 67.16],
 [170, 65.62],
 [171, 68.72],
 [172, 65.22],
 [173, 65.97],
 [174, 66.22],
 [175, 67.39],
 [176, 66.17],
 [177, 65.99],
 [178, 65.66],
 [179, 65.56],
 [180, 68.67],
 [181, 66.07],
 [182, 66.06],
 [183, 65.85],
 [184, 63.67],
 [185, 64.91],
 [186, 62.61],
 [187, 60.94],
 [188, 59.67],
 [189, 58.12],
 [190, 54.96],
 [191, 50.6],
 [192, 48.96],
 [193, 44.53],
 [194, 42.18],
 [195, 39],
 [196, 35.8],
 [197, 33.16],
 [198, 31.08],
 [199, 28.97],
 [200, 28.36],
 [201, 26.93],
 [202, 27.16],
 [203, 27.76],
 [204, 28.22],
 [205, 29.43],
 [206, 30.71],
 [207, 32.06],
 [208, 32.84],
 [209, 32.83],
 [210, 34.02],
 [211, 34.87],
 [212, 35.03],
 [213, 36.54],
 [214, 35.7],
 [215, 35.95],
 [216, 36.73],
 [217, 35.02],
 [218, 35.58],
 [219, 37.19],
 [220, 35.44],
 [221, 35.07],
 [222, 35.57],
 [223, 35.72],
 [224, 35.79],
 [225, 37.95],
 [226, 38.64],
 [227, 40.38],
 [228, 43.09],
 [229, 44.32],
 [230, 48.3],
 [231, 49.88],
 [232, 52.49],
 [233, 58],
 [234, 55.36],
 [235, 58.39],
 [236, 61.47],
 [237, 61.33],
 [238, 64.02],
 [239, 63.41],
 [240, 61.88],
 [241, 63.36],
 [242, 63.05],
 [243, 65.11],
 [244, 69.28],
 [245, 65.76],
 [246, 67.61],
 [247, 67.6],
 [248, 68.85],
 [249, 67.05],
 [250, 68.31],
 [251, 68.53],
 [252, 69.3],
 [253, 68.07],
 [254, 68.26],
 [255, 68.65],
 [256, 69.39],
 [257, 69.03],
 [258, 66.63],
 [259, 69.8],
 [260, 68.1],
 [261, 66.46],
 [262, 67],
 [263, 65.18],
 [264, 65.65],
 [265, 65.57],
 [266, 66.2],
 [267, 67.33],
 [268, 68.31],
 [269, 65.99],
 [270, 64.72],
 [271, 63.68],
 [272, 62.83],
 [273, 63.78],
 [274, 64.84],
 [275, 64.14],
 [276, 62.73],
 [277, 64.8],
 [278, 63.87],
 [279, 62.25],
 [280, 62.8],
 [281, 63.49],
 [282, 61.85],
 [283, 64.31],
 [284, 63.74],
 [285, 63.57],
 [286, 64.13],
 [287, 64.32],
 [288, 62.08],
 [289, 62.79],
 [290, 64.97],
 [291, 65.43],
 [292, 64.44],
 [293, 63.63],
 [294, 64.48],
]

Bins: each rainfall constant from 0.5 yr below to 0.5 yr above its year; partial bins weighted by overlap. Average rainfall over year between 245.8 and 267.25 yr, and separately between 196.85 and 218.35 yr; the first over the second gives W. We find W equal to 2.10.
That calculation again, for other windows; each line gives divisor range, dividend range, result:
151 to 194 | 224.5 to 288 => 1.02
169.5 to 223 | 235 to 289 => 1.41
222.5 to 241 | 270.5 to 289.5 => 1.25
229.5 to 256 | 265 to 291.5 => 1.01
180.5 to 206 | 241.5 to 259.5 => 1.49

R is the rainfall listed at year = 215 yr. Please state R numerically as 35.95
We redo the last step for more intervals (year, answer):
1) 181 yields 66.07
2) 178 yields 65.66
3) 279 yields 62.25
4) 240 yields 61.88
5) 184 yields 63.67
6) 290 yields 64.97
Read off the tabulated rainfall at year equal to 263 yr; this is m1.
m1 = 65.18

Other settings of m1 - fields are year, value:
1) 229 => 44.32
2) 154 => 55.2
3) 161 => 60.14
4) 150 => 58.52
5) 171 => 68.72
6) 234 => 55.36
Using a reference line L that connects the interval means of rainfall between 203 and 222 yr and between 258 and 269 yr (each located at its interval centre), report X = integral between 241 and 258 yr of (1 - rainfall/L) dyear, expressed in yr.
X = -2.90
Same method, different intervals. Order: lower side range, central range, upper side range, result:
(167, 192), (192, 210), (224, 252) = 8.4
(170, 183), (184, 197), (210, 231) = 1.4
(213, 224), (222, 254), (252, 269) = -4.0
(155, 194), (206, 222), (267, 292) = 7.1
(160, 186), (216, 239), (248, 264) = 7.3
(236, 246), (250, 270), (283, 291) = -1.1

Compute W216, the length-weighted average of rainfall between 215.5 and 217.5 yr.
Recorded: 35.9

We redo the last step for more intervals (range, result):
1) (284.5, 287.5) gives 64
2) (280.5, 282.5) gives 62.7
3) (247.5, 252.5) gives 68.4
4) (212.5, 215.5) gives 36.1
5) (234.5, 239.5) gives 61.7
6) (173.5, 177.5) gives 66.4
